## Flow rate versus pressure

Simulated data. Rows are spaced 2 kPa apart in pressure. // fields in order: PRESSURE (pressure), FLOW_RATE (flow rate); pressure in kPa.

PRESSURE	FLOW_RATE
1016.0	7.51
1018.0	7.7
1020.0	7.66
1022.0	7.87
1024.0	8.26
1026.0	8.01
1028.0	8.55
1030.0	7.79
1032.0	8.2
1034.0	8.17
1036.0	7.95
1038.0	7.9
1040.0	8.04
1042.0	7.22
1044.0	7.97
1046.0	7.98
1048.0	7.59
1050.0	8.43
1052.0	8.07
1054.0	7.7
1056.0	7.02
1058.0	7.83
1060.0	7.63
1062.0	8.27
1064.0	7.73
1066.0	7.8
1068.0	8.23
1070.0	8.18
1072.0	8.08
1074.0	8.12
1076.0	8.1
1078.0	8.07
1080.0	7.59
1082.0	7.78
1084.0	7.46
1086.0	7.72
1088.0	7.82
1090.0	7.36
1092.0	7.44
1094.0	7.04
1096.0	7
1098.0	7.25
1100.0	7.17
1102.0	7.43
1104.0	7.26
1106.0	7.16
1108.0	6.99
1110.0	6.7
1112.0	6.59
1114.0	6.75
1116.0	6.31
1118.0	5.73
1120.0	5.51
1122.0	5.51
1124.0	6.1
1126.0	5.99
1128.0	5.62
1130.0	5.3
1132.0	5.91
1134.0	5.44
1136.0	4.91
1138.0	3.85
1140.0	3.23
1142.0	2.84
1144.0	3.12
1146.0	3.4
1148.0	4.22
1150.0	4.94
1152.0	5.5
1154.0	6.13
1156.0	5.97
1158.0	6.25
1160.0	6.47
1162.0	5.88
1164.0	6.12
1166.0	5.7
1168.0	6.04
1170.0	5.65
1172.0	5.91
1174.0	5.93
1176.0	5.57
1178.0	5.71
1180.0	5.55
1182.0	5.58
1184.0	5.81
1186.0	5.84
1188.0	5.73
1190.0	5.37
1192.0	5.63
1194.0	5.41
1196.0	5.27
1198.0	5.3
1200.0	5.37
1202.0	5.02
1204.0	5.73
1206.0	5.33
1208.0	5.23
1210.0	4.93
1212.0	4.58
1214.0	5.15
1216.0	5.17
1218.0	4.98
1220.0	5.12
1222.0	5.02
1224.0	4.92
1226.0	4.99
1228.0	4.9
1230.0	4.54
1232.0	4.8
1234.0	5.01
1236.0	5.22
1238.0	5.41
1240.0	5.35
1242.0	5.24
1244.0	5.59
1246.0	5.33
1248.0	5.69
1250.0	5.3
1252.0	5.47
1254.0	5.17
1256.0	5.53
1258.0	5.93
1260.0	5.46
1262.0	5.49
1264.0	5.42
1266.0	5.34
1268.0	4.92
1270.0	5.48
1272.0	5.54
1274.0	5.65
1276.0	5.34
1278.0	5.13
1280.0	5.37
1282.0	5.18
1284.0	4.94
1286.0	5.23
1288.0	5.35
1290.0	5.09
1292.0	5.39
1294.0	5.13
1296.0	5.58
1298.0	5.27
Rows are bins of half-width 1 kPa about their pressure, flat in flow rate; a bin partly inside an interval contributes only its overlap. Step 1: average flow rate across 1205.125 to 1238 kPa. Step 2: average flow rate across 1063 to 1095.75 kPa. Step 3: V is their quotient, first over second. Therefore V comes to 0.64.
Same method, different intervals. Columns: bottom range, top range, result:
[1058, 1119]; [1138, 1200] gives 0.71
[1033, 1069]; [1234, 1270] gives 0.69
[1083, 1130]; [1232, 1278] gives 0.80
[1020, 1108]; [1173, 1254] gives 0.68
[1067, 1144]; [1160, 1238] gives 0.82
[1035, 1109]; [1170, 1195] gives 0.74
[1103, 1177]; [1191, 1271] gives 0.94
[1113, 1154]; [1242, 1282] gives 1.08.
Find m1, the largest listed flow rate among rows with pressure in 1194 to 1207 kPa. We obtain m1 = 5.73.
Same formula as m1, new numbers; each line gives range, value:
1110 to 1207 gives 6.75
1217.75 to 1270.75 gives 5.93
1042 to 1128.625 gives 8.43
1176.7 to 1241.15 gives 5.84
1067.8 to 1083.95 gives 8.23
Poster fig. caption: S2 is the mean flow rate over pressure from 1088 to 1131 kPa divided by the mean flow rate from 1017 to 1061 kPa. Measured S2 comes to 0.8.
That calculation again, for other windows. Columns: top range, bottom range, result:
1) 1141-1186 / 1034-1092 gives 0.69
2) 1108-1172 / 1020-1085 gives 0.69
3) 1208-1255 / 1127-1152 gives 1.15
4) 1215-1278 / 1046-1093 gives 0.67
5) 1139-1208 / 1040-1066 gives 0.68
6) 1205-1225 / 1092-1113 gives 0.71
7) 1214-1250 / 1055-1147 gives 0.78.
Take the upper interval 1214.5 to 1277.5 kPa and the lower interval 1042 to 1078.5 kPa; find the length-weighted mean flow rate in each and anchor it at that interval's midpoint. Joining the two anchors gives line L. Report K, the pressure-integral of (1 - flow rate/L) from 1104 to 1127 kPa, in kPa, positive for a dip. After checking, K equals 2.5 kPa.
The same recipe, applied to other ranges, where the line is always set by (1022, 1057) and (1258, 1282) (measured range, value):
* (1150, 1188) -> 3.9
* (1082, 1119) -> 0.9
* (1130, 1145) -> 5.7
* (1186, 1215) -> 4.0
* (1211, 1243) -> 4.6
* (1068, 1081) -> -0.8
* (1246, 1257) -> 0.3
